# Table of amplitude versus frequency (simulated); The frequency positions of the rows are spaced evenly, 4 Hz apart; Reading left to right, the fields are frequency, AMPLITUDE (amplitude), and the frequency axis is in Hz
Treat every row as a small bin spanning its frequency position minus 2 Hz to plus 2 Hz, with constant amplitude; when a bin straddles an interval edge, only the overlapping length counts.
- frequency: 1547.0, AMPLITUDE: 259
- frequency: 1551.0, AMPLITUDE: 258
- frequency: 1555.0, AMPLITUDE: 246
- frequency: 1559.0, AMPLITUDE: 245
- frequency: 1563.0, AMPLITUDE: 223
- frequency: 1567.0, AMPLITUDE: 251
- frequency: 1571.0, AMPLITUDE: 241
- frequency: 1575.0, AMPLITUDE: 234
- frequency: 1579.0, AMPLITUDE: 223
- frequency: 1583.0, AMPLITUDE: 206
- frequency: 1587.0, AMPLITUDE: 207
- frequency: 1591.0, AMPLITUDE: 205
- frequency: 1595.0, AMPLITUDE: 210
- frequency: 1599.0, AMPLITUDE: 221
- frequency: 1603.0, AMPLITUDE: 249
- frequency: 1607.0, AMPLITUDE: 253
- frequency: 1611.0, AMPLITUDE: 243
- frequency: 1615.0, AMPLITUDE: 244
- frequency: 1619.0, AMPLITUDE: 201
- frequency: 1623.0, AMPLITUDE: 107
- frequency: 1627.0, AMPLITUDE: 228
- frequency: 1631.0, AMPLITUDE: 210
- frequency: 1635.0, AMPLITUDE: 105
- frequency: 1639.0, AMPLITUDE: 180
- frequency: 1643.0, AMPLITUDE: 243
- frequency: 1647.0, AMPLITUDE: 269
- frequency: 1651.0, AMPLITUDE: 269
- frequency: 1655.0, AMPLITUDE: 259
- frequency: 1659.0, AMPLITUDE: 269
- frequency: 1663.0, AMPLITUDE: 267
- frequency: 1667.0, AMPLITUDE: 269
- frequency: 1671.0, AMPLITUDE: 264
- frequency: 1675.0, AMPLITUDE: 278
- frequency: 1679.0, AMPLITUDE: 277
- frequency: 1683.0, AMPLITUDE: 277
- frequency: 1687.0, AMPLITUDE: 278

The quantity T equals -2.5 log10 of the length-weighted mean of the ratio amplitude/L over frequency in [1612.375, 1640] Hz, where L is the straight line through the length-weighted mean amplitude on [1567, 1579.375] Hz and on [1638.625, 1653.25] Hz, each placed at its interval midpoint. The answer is 0.31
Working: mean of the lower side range 237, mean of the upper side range 247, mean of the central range 184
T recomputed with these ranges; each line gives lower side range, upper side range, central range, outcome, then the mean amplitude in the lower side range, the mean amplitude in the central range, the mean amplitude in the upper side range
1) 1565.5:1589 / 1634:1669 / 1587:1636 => 0.12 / 226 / 208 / 240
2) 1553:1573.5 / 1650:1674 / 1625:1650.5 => 0.24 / 241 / 210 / 267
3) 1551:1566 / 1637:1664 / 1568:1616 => 0.08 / 242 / 228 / 250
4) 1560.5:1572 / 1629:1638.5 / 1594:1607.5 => -0.17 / 238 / 233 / 161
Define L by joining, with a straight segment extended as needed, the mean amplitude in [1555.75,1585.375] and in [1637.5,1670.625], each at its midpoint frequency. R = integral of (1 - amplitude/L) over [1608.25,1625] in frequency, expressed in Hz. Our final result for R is 3.0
